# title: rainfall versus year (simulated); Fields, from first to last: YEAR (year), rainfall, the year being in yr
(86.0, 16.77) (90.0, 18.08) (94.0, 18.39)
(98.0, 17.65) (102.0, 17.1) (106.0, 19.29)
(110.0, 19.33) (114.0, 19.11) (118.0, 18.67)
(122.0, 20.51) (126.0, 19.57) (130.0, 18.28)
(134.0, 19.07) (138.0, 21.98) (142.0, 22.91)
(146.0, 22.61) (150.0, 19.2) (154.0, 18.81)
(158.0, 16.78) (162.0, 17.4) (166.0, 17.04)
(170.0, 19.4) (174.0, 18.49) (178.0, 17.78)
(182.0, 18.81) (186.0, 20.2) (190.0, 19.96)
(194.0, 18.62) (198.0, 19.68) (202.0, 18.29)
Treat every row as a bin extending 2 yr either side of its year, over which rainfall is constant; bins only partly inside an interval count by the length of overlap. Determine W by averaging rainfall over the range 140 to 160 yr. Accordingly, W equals 20.1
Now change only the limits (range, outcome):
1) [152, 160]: 17.8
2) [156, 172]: 17.7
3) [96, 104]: 17.4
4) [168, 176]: 18.9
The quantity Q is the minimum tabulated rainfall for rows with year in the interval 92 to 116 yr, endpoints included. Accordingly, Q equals 17.1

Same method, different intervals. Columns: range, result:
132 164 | 16.78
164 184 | 17.04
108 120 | 18.67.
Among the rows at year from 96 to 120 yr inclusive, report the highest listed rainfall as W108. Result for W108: 19.33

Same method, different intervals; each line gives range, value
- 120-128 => 20.51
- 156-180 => 19.4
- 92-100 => 18.39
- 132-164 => 22.91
